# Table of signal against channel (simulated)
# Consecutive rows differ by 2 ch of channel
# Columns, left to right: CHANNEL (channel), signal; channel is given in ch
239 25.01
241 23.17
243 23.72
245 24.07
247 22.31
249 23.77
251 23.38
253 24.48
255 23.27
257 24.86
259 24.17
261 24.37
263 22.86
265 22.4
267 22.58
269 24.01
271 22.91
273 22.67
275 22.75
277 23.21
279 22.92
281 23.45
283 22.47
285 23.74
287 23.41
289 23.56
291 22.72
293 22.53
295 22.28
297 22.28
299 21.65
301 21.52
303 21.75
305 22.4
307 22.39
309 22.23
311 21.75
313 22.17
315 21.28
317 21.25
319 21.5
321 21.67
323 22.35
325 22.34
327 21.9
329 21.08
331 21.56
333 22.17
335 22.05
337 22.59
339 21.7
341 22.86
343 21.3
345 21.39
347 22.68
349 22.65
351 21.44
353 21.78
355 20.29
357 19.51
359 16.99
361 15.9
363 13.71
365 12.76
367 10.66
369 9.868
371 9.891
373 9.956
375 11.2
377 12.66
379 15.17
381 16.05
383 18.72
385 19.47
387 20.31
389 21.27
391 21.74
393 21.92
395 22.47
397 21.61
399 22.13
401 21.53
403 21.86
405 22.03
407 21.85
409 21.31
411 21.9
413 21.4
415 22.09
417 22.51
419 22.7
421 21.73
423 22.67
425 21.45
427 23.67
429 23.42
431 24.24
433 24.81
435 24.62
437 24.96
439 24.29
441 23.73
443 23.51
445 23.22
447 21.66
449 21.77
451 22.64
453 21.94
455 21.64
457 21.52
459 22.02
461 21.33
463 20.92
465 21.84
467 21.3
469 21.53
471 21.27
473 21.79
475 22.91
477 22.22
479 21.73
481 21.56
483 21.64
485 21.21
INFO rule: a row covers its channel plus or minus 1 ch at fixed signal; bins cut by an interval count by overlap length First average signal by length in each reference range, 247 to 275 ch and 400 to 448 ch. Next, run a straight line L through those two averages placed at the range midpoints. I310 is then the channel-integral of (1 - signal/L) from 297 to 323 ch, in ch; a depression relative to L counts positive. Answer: 1.6 ch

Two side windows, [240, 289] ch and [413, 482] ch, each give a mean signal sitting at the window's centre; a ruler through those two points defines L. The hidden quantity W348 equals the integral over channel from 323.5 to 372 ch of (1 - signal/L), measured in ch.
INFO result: 8.1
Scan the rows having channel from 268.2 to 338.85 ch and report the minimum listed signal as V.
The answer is 21.08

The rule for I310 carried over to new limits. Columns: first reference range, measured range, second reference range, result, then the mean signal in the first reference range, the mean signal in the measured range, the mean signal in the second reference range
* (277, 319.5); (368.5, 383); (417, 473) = 6.3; 22.4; 12.6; 22.6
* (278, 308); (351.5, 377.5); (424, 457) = 9.6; 22.6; 14.4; 23.2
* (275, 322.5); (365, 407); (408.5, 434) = 9.4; 22.4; 17.5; 22.6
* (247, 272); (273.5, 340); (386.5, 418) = 2.0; 23.5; 22.3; 21.8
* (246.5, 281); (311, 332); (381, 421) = 0.8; 23.4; 21.7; 21.4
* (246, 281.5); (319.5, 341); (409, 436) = 1.1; 23.4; 22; 22.8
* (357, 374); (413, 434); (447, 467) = -5.0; 12.9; 22.9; 21.7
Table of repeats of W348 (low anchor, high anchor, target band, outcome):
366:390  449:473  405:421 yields -4.0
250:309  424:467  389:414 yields 1.1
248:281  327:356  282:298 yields 0.0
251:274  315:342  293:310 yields 0.4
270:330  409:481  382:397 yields 1.0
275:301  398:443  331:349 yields 0.6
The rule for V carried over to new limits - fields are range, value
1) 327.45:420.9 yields 9.868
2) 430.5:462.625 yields 21.33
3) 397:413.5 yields 21.31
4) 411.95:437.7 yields 21.4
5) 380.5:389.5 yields 16.05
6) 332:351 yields 21.3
